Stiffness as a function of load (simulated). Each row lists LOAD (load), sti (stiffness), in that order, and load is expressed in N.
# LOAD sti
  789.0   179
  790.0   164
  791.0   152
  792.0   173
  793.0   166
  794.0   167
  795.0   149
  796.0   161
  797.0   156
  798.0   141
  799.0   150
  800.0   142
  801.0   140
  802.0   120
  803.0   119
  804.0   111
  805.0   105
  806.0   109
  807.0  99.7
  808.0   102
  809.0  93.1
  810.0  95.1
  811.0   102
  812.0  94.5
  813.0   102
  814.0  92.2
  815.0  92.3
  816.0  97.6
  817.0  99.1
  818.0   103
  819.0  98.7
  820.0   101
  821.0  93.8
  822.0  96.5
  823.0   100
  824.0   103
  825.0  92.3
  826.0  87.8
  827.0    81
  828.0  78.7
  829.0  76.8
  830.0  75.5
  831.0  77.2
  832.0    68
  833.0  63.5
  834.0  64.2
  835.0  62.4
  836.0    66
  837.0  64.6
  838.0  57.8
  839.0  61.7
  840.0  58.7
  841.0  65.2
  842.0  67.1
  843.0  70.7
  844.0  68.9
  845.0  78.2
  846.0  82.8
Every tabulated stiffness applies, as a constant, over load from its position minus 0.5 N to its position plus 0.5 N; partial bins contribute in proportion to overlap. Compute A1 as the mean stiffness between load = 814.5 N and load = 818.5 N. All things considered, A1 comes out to 98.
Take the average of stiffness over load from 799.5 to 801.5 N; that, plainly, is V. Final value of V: 141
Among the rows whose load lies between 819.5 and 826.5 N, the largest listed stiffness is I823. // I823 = 103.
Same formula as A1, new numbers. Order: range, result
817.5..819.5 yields 101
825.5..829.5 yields 81.1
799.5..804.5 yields 126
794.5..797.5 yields 155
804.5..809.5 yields 102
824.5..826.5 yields 90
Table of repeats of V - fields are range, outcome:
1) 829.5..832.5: 73.6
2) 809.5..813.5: 98.4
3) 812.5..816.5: 96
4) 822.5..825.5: 98.4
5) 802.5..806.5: 111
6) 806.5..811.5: 98.4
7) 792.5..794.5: 166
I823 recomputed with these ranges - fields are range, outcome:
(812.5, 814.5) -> 102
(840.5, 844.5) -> 70.7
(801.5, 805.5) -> 120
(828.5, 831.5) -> 77.2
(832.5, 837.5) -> 66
